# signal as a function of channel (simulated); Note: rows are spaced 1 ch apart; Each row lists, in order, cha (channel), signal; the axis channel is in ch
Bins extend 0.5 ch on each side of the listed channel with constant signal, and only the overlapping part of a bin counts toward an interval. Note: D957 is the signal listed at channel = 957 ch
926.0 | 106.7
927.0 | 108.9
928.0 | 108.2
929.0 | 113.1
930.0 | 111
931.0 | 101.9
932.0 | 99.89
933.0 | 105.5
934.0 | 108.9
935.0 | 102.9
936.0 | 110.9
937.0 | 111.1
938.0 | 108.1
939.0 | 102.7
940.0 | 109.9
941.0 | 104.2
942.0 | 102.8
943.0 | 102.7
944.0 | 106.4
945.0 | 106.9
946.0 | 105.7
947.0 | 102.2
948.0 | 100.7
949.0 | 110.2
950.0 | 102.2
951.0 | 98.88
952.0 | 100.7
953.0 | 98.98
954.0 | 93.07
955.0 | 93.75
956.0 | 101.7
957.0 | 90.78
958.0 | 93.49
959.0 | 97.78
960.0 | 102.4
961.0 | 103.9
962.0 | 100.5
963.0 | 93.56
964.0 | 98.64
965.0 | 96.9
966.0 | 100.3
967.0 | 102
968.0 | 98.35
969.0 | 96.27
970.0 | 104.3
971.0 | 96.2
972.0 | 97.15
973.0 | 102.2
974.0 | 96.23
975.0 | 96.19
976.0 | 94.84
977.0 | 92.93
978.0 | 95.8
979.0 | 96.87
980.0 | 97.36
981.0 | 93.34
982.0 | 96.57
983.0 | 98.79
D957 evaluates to 90.78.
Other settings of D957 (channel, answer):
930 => 111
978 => 95.8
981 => 93.34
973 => 102.2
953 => 98.98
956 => 101.7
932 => 99.89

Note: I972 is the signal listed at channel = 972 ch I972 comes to 97.15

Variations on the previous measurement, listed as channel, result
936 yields 110.9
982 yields 96.57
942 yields 102.8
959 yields 97.78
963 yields 93.56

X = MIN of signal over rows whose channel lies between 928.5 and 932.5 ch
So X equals 99.89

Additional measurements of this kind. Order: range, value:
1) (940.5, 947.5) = 102.2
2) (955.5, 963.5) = 90.78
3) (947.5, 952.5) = 98.88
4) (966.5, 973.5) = 96.2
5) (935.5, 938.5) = 108.1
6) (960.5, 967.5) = 93.56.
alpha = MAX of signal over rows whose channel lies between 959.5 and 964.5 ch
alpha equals 103.9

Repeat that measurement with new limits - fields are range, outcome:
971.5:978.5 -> 102.2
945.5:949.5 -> 110.2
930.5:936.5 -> 110.9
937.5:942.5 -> 109.9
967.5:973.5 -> 104.3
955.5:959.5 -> 101.7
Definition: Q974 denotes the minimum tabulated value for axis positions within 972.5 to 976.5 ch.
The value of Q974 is 94.84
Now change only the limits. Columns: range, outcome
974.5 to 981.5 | 92.93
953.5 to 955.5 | 93.07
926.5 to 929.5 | 108.2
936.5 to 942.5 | 102.7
